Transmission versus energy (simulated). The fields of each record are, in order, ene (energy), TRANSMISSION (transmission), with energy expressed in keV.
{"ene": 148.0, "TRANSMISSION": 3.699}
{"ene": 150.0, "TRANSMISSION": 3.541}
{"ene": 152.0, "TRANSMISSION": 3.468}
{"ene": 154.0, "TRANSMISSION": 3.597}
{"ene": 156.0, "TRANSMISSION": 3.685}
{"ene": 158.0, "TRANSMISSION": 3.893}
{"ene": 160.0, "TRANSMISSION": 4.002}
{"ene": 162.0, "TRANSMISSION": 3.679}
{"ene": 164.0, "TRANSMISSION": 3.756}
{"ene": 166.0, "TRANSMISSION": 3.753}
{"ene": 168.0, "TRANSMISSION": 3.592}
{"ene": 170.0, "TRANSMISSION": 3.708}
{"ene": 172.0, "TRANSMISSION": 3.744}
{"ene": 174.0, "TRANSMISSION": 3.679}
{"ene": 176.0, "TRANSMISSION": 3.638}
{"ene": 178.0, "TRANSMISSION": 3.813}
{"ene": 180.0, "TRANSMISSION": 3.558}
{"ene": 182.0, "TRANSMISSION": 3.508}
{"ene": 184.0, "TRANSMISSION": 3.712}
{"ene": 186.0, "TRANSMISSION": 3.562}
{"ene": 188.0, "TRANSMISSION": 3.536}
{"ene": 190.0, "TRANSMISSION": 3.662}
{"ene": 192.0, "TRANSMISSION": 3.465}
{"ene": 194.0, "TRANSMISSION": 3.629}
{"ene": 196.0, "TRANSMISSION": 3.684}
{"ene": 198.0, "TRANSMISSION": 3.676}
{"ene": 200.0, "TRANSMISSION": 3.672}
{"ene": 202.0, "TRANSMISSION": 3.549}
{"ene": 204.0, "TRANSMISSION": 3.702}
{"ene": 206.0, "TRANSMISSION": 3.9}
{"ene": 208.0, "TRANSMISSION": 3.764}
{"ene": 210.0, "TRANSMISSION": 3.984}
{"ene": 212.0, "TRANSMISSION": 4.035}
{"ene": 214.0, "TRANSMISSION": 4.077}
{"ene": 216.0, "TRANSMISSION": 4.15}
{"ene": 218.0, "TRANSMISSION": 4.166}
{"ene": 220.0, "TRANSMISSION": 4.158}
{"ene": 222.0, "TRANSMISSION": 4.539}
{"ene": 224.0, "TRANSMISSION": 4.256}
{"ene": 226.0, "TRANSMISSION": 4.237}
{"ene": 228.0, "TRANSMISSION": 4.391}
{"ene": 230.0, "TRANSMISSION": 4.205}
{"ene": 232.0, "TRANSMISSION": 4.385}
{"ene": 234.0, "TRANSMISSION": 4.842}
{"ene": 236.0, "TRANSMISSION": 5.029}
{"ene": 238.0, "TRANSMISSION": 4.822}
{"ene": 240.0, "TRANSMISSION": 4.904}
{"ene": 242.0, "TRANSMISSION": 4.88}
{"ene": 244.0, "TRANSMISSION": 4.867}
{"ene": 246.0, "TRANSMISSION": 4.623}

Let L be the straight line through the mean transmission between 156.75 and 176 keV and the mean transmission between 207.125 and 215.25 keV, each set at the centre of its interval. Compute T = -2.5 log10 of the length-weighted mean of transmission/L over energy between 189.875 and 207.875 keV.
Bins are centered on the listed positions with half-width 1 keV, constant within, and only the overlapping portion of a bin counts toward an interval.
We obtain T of 0.07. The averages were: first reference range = 3.75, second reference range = 3.97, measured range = 3.66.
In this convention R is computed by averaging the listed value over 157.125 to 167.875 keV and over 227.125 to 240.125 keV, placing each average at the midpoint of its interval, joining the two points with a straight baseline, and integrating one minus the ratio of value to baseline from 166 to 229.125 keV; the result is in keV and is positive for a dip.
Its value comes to 5.7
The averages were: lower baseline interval 3.8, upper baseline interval 4.64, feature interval 3.83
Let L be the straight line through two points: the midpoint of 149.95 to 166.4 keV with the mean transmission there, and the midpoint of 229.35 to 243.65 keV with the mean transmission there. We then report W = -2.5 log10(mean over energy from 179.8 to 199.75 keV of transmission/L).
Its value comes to 0.148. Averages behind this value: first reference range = 3.72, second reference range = 4.74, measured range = 3.6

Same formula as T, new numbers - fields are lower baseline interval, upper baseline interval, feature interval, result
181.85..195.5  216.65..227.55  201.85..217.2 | 0.027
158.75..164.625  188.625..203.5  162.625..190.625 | 0.022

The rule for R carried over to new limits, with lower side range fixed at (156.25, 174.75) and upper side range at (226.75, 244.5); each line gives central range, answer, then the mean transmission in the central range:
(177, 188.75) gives 1.09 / 3.62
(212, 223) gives 0.61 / 4.2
